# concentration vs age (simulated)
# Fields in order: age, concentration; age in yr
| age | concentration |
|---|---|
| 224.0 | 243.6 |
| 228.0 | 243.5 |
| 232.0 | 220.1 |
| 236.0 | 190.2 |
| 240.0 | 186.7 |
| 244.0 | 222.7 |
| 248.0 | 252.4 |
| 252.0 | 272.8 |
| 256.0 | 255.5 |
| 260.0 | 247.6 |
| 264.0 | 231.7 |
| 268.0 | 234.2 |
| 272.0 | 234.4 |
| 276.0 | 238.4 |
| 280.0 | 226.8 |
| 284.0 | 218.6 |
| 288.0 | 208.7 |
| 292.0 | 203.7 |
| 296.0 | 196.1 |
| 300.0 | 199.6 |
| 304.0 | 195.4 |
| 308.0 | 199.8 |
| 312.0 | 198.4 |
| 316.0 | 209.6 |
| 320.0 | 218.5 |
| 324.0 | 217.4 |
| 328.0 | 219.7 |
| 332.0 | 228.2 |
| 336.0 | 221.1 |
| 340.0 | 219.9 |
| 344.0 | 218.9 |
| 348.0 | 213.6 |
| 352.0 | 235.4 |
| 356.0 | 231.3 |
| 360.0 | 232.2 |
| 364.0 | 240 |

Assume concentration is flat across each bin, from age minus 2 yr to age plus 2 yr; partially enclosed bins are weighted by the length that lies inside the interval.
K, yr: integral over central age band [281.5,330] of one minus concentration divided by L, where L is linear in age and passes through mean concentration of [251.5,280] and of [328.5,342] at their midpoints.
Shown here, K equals 4.9 yr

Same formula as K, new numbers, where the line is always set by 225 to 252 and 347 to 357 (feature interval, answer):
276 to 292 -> 0.5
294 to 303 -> 1.1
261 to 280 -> -0.8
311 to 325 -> 0.9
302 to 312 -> 1.3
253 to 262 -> -1.2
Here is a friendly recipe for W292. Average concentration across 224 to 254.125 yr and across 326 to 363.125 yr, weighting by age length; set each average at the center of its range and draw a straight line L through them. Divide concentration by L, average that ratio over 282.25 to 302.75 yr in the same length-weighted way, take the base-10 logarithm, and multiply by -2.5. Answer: 0.11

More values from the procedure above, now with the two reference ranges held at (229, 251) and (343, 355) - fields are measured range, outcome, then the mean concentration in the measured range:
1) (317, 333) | 0.013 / 220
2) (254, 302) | -0.022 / 225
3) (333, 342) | 0.009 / 221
